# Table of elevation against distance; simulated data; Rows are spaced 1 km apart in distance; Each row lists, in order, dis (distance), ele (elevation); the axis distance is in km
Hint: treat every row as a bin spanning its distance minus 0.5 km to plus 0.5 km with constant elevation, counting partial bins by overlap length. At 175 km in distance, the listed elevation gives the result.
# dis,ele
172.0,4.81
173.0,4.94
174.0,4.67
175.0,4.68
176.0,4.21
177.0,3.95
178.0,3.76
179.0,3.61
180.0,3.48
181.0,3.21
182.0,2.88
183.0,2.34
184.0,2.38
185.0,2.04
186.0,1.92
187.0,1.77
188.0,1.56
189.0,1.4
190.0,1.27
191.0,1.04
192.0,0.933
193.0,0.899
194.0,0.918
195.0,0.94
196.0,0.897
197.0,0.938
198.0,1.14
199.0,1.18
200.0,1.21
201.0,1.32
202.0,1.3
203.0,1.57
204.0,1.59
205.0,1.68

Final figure 4.68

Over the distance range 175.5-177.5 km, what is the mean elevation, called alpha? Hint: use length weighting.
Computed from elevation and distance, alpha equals 4.08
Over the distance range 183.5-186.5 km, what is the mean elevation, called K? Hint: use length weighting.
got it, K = 2.11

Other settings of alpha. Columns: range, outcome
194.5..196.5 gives 0.918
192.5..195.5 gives 0.919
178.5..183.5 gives 3.1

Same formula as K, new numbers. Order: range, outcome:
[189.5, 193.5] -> 1.04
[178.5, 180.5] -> 3.54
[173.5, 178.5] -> 4.25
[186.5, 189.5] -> 1.58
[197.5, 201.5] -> 1.21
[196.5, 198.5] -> 1.04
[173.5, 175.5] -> 4.67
